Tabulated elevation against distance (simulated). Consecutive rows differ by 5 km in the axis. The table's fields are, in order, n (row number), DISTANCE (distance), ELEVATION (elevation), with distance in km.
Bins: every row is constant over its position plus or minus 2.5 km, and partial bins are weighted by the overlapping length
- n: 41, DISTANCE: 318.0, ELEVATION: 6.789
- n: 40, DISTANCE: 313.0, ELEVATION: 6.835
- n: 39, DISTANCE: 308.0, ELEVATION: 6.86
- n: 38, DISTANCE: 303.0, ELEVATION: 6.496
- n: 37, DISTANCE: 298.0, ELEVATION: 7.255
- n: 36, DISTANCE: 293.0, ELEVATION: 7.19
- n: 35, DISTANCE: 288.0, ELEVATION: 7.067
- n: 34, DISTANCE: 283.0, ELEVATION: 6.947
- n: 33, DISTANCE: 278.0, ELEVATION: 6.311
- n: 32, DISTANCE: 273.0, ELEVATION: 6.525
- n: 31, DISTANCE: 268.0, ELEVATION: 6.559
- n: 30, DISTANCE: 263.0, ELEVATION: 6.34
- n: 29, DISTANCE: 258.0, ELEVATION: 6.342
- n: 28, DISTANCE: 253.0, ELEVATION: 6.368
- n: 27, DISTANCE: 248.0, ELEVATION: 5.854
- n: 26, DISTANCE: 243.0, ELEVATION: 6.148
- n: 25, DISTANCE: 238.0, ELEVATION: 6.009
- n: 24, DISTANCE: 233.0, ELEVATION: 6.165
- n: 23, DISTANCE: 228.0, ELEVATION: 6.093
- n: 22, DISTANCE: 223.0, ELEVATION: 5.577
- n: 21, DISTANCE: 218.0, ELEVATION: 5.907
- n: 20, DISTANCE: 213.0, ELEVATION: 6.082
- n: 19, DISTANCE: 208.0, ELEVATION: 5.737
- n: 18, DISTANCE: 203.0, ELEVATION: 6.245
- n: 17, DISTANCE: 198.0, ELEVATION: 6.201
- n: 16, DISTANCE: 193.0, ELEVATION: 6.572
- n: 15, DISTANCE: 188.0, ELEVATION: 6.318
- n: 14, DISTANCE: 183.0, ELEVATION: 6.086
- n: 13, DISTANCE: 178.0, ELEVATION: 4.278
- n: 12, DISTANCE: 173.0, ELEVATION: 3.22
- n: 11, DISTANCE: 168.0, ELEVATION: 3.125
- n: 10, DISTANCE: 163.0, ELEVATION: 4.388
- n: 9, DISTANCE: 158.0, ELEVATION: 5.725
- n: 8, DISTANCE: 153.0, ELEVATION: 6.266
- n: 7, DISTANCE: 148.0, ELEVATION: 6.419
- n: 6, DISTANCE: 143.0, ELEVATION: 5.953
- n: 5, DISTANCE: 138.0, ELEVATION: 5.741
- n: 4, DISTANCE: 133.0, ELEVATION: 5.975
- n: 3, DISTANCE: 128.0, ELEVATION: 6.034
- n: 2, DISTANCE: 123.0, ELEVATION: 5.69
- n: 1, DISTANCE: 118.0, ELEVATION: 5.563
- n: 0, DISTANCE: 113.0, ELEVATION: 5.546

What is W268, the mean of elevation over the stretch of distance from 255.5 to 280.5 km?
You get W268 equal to 6.42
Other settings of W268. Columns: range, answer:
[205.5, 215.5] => 5.91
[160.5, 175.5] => 3.58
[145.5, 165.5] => 5.7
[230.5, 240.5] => 6.09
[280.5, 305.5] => 6.99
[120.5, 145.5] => 5.88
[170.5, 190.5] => 4.98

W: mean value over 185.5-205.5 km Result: 6.33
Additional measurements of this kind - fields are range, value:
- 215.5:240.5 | 5.95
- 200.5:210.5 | 5.99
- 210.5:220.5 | 5.99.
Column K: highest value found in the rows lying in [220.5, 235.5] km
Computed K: 6.165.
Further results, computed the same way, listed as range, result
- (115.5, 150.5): 6.419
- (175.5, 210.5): 6.572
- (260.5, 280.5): 6.559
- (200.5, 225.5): 6.245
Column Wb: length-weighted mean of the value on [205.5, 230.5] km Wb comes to 5.88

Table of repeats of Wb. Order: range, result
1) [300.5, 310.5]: 6.68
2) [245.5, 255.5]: 6.11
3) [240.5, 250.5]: 6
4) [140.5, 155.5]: 6.21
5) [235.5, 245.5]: 6.08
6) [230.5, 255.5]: 6.11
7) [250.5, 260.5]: 6.35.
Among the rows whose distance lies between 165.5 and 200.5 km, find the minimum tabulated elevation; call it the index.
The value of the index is 3.125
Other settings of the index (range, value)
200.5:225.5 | 5.577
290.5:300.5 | 7.19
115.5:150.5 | 5.563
